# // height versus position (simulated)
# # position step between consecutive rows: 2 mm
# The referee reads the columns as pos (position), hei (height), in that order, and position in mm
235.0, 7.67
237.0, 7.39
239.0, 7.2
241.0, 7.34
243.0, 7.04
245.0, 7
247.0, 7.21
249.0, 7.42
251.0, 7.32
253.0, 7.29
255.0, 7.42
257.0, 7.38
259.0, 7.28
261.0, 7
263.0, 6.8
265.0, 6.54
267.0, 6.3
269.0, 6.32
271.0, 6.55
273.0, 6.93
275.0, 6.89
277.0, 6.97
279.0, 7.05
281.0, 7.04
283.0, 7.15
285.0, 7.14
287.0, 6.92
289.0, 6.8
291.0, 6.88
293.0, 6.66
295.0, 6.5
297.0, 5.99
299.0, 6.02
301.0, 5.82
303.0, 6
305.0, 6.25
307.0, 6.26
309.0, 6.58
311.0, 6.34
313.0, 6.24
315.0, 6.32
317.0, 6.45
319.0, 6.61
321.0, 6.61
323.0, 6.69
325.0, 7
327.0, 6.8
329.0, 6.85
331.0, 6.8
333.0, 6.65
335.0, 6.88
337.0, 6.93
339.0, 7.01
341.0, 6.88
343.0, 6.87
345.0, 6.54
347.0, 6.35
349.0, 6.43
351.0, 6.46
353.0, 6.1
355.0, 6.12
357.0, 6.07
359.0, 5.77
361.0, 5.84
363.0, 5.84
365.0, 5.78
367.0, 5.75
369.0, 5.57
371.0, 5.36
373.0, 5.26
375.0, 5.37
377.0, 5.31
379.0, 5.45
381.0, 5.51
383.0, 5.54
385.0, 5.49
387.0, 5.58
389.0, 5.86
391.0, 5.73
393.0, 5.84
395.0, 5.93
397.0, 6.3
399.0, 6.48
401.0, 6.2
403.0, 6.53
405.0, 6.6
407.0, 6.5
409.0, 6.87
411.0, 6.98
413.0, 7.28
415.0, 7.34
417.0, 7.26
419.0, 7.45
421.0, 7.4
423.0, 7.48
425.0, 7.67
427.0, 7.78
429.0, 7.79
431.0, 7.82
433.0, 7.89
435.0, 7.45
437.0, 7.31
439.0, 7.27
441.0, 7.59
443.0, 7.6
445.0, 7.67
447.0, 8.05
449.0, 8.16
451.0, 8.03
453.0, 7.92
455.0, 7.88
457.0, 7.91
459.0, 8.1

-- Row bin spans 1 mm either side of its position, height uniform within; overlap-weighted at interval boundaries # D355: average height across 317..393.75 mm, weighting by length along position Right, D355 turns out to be 6.15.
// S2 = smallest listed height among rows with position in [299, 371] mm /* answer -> 5.36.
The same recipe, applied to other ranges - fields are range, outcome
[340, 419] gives 5.26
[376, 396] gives 5.31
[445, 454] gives 7.67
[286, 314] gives 5.82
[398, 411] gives 6.2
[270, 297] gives 5.99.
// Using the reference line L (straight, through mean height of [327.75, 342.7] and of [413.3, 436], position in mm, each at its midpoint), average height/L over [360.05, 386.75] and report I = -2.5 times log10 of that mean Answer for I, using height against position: 0.277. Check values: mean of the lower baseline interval 6.86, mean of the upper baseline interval 7.57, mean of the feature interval 5.54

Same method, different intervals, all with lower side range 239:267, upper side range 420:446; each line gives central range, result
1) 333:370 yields 0.17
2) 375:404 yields 0.27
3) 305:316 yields 0.15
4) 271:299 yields 0.06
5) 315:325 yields 0.11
